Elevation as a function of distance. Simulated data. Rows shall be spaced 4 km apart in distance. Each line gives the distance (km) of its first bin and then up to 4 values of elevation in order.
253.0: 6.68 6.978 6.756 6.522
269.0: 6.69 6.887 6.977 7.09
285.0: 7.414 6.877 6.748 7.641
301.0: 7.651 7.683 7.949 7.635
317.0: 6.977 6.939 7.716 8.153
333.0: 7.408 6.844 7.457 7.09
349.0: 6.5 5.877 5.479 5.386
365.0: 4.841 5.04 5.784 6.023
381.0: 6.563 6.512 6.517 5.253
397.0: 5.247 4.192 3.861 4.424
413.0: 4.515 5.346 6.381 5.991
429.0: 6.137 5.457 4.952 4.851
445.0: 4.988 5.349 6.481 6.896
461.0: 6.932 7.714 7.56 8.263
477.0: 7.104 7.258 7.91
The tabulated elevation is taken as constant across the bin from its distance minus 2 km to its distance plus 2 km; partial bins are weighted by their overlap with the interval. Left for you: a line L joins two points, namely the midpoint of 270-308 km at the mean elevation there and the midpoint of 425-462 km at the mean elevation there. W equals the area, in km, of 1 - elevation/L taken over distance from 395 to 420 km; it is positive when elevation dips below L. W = 5.9 km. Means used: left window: 7.22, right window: 5.76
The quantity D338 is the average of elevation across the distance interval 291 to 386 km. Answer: 6.75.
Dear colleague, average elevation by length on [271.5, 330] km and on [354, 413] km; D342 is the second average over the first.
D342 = 0.7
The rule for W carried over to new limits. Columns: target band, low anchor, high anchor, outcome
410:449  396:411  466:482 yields 0.9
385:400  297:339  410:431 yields 1.1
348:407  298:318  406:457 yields 8.0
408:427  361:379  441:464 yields 1.4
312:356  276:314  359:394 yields -3.2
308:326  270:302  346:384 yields -2.2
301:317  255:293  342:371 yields -3.0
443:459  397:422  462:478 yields 2.0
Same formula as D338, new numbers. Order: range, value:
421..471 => 6.12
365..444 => 5.4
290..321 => 7.42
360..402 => 5.62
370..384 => 6.07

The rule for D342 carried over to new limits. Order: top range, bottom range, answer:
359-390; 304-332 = 0.77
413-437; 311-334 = 0.76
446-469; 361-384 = 1.18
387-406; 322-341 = 0.68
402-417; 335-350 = 0.63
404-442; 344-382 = 0.90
